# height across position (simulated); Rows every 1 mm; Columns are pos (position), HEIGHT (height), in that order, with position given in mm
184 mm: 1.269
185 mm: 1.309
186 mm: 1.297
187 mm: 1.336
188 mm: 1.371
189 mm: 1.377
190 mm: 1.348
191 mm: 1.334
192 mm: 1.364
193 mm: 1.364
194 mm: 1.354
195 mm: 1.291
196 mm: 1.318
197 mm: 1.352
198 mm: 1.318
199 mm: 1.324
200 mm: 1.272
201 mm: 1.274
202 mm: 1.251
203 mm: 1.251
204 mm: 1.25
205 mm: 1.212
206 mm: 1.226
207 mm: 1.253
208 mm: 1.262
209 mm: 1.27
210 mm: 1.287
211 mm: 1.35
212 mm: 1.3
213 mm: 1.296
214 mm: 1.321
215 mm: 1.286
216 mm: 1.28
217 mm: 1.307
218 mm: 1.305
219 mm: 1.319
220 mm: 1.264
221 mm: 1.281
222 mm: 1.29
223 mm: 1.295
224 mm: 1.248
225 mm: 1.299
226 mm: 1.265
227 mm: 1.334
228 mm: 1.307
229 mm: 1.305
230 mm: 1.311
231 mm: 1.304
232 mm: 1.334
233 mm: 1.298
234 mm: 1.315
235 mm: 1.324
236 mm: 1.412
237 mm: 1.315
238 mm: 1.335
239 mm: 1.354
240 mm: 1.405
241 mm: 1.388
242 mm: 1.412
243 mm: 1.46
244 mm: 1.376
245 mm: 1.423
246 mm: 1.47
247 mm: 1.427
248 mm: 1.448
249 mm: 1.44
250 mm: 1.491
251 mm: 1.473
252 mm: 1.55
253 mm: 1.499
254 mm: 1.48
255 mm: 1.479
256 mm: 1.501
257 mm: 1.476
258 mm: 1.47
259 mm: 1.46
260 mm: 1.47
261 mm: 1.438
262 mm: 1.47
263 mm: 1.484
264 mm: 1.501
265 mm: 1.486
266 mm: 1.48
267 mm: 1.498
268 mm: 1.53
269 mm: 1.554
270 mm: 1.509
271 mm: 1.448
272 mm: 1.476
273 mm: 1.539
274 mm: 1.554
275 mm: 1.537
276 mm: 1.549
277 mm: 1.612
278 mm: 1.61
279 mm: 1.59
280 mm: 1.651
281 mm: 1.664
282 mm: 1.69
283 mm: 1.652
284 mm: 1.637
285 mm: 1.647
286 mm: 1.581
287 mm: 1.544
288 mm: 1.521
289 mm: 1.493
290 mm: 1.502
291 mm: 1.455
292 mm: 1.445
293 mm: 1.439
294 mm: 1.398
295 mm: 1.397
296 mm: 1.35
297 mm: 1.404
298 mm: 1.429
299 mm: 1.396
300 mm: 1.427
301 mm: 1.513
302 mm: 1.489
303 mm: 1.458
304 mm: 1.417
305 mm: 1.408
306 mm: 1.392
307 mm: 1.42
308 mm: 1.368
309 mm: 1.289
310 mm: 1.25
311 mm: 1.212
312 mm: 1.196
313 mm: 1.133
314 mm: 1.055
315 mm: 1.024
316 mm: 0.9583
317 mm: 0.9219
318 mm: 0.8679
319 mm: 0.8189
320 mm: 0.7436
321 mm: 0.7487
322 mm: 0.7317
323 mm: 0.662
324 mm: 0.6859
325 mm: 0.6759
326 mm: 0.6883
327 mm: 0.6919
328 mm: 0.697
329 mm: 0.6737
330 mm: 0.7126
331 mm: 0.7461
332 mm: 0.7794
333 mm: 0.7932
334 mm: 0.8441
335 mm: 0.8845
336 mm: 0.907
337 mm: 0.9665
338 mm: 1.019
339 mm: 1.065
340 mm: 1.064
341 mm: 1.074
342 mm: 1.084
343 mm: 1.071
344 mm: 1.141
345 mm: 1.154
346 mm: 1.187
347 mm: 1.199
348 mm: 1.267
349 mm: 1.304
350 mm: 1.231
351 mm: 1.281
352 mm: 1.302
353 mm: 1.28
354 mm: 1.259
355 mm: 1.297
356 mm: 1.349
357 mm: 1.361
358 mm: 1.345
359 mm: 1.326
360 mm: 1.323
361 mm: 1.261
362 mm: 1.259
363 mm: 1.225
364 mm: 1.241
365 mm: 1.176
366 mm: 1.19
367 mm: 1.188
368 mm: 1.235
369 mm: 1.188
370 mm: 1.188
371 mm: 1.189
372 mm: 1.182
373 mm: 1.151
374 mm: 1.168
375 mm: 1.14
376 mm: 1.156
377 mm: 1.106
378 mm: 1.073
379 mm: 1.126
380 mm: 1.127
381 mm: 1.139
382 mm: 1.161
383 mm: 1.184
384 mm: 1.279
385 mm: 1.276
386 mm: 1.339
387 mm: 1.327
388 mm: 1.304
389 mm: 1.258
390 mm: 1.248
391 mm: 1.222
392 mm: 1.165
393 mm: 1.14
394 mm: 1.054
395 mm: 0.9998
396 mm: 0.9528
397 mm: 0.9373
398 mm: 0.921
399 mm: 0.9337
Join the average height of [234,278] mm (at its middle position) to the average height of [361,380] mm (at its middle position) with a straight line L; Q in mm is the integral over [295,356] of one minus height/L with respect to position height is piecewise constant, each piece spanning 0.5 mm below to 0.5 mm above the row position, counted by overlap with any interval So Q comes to 9.53 mm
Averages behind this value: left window 1.47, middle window 1.09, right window 1.18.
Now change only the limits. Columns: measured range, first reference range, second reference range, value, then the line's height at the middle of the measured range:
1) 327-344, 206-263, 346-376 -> 4.9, 1.27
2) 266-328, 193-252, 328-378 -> -4.9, 1.21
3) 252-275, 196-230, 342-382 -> -4.2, 1.26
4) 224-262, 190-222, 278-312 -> -0.9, 1.37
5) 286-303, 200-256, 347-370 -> -2.0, 1.3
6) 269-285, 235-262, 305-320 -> -3.5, 1.3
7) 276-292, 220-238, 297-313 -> -2.7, 1.35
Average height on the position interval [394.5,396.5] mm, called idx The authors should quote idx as 0.976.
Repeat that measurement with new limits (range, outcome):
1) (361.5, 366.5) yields 1.22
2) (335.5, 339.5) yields 0.989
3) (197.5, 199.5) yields 1.32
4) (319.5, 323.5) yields 0.722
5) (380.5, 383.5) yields 1.16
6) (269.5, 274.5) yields 1.51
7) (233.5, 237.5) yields 1.34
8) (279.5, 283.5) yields 1.66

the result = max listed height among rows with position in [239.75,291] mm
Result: 1.69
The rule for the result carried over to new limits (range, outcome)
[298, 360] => 1.513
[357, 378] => 1.361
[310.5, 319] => 1.212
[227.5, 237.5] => 1.412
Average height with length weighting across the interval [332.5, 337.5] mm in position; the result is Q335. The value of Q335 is 0.879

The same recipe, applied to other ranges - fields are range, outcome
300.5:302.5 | 1.5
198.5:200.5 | 1.3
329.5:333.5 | 0.758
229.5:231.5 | 1.31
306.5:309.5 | 1.36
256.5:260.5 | 1.47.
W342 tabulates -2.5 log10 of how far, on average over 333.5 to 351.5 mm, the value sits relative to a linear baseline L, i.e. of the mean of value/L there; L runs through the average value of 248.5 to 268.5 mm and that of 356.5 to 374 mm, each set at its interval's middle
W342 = 0.173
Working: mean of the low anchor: 1.48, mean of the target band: 1.1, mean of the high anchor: 1.23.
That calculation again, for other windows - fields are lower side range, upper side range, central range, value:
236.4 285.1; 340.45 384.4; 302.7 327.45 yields 0.29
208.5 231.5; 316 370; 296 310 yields -0.24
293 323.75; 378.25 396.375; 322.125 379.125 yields 0.10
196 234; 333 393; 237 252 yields -0.12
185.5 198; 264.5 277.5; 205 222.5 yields 0.09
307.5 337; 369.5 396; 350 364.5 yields -0.22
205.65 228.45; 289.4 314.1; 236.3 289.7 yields -0.13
